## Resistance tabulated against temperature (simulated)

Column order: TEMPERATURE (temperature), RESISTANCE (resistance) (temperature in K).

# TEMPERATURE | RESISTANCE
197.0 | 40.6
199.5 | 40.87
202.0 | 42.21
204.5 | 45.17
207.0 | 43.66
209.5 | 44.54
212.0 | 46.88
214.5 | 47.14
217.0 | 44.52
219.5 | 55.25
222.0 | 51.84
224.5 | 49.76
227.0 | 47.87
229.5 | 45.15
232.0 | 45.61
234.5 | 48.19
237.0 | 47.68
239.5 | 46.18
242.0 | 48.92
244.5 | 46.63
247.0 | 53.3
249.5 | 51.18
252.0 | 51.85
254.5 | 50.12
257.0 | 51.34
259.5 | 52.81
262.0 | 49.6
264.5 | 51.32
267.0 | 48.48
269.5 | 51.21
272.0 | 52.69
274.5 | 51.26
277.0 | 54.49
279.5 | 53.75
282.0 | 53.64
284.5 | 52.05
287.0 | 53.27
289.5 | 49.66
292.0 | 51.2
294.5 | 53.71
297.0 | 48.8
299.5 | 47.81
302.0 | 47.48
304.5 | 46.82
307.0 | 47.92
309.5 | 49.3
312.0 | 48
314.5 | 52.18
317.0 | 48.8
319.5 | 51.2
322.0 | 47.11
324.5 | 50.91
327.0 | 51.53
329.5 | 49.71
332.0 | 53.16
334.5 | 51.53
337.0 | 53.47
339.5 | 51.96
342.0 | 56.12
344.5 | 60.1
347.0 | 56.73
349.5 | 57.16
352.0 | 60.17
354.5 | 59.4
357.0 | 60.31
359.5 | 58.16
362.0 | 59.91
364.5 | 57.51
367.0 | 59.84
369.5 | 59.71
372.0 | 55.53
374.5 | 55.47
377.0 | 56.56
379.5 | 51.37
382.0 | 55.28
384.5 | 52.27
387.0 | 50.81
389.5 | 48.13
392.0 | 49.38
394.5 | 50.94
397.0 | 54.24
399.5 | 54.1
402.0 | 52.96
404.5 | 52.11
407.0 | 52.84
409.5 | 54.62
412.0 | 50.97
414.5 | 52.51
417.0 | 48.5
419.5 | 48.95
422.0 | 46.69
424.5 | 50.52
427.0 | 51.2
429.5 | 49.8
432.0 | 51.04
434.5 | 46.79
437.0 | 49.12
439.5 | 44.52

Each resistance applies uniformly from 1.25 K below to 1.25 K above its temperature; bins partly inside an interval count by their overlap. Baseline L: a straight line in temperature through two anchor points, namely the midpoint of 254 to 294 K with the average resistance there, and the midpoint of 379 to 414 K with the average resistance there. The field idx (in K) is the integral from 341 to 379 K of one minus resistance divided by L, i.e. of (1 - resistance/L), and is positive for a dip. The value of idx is -4.4 K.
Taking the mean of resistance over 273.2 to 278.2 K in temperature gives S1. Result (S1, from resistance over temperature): 52.9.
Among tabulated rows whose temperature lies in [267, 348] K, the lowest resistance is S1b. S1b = 46.82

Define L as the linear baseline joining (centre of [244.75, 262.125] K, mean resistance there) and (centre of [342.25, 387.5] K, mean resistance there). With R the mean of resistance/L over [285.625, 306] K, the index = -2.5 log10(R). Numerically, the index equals 0.08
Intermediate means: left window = 51.3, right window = 57.1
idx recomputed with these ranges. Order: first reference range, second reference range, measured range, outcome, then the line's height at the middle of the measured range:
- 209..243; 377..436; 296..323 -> 0.41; 49.4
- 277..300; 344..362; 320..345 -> 1.93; 56.6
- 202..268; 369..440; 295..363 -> -3.42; 50.2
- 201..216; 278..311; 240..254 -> -0.80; 47.4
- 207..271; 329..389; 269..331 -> 2.23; 52.5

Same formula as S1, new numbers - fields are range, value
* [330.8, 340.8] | 52.5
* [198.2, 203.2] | 41.5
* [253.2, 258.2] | 50.7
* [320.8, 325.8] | 49.1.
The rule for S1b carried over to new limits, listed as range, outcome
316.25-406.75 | 47.11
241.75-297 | 46.63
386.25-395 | 48.13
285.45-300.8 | 47.81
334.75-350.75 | 51.96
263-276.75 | 48.48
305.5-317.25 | 47.92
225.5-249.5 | 45.15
